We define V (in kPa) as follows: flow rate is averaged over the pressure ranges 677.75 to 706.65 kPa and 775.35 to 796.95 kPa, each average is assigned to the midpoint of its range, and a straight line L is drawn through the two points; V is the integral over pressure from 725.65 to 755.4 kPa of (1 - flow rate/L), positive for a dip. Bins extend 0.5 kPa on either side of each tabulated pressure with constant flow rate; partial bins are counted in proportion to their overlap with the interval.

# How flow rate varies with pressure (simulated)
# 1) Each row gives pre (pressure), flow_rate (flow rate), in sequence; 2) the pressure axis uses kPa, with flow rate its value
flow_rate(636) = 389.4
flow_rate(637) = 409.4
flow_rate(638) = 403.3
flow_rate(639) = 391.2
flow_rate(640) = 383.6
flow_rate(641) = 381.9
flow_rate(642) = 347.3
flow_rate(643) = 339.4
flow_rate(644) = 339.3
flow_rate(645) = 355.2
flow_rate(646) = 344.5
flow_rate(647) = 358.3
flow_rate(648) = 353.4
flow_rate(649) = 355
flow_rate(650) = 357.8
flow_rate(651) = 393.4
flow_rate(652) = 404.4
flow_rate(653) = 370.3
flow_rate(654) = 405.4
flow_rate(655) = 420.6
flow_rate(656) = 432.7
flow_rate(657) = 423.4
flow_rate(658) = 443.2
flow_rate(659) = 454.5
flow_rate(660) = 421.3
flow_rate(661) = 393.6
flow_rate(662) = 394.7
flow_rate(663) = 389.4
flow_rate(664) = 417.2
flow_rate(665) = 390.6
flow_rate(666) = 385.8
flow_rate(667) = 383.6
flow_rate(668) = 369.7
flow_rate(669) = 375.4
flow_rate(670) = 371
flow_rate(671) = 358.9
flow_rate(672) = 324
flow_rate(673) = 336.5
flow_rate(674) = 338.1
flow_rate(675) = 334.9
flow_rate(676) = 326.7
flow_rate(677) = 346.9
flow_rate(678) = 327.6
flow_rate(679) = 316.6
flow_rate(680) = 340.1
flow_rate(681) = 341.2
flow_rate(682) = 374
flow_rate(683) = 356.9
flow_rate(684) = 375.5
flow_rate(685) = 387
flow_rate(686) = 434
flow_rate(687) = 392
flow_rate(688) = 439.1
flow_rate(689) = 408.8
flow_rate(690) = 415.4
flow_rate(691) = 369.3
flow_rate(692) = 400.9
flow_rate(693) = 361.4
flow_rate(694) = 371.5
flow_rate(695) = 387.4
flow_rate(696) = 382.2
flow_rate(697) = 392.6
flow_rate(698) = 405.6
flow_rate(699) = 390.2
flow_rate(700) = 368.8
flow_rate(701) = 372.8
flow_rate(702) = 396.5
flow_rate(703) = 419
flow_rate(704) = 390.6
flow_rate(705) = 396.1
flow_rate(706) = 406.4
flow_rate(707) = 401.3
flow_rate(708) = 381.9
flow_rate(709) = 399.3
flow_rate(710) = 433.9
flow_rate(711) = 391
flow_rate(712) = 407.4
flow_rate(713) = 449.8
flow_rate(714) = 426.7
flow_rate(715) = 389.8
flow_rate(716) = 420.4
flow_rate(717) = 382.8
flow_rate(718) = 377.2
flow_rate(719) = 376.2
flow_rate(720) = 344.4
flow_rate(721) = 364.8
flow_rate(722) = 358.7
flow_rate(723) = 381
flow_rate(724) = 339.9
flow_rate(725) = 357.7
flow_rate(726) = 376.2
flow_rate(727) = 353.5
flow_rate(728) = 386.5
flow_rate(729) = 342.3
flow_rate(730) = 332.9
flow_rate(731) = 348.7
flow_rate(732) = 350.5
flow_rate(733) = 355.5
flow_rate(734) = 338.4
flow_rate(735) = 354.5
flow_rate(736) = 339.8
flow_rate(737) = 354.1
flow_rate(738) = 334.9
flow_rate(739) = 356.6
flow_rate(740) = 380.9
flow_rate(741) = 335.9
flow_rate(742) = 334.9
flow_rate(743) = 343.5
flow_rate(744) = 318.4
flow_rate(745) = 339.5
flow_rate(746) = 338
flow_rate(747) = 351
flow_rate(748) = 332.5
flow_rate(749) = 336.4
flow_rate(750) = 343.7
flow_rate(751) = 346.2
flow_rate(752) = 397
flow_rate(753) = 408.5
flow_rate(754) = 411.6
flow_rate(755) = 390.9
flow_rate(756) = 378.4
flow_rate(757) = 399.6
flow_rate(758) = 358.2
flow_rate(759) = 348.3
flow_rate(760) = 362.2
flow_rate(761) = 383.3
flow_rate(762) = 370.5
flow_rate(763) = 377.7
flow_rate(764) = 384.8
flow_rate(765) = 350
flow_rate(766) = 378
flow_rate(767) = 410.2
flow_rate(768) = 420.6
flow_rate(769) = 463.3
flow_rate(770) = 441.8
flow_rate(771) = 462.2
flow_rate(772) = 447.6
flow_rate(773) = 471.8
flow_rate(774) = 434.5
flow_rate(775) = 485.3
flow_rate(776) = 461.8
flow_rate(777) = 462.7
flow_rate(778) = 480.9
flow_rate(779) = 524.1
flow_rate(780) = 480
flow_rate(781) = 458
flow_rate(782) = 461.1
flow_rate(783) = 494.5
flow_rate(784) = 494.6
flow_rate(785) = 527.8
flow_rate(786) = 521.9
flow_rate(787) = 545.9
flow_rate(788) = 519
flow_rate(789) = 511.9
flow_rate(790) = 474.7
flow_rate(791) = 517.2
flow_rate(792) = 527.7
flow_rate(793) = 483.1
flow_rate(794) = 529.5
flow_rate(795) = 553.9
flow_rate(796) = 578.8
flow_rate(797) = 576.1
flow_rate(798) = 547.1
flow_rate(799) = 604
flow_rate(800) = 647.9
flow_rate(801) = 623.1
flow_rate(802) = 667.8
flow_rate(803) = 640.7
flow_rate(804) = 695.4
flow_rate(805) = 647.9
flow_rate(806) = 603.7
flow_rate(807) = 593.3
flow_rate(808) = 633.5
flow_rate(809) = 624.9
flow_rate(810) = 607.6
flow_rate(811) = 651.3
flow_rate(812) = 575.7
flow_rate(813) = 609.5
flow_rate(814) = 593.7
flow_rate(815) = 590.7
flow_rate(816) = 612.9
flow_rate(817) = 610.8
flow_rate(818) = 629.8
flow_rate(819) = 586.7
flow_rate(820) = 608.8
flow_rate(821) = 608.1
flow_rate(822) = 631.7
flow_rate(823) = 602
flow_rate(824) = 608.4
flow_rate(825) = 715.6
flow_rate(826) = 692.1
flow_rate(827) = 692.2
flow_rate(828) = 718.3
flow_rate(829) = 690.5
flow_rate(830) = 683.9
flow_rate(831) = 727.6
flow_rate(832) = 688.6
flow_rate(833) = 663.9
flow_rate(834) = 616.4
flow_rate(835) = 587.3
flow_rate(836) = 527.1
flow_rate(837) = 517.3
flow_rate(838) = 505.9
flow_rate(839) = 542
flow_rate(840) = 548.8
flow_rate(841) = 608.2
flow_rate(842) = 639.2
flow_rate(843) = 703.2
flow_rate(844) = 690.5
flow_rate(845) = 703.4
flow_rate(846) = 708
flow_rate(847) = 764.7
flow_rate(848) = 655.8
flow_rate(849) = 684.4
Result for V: 6.2 kPa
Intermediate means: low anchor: 384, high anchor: 507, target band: 354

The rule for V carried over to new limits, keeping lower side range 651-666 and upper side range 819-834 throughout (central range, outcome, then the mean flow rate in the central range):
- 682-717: 5.5 kPa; 397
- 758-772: 4.3 kPa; 397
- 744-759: 5.1 kPa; 364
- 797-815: 0.3 kPa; 619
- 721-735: 4.3 kPa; 356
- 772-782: 2.0 kPa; 471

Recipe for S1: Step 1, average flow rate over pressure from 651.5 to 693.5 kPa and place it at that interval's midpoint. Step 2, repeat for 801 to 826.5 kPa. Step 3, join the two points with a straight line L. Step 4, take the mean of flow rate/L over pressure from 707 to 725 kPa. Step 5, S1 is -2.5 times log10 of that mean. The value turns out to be 0.17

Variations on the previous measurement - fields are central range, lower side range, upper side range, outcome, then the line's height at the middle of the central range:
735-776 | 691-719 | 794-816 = 0.31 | 504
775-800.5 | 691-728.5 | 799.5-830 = 0.11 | 571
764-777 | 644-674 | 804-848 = 0.26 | 550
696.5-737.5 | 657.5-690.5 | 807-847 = 0.18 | 449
